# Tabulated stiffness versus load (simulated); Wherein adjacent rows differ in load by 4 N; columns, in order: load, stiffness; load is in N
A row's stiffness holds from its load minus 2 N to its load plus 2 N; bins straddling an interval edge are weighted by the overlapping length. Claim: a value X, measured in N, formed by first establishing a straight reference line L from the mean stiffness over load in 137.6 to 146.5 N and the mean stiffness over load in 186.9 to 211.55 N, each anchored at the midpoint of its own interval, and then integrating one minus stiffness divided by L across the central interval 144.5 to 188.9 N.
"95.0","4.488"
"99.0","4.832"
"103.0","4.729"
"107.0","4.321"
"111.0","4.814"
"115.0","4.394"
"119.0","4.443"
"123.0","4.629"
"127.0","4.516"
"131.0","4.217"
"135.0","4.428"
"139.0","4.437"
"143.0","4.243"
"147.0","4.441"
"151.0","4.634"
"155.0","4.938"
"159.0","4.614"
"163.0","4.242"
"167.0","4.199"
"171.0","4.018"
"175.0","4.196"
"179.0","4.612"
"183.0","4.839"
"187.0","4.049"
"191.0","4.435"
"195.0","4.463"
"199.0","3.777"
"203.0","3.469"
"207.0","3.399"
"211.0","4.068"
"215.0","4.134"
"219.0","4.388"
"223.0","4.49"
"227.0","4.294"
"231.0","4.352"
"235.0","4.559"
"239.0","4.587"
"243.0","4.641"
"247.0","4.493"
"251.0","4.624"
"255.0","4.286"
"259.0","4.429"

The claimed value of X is -2.8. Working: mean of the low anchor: 4.35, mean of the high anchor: 3.94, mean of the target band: 4.43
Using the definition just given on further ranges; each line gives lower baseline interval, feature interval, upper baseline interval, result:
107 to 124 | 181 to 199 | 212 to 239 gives 0.2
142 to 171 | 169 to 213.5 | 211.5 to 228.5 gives 2.6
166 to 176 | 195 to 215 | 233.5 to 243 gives 2.6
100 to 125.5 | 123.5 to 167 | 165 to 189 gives -0.2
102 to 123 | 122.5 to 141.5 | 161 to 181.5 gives 0.1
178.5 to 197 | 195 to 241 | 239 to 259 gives 3.5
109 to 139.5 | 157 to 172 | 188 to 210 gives -0.4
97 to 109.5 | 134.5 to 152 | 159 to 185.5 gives 0.2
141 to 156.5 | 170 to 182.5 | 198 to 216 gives -0.6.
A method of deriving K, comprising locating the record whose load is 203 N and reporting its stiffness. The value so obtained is 3.469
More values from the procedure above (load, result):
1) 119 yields 4.443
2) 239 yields 4.587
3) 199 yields 3.777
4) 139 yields 4.437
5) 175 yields 4.196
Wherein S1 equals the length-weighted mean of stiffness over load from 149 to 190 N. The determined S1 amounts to 4.43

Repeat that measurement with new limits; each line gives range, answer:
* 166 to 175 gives 4.12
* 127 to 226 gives 4.29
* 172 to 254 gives 4.29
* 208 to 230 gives 4.24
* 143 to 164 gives 4.56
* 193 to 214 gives 3.85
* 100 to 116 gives 4.59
